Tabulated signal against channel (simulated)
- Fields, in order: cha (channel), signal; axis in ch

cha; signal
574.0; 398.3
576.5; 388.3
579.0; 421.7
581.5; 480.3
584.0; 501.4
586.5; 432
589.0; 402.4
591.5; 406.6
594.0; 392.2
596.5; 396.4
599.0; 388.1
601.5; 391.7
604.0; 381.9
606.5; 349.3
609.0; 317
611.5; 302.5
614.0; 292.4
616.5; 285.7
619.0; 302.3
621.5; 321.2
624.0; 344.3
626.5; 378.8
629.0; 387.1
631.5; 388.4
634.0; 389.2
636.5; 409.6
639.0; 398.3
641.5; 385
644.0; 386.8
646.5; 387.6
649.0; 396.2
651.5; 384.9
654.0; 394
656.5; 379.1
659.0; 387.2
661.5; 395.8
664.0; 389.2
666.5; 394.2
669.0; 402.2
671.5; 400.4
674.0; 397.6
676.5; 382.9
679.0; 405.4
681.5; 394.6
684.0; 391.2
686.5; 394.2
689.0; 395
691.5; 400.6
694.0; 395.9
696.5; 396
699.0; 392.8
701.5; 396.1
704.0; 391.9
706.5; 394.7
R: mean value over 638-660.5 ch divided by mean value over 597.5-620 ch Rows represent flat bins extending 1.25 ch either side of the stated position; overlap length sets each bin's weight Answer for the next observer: 1.16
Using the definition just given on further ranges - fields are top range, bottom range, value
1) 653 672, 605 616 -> 1.25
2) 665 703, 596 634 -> 1.13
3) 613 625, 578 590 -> 0.69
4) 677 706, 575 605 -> 0.95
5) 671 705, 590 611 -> 1.05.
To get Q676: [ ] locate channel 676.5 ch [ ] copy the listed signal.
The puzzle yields 382.9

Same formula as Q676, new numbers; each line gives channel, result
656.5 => 379.1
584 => 501.4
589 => 402.4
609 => 317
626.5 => 378.8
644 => 386.8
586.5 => 432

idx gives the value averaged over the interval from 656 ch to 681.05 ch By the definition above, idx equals 394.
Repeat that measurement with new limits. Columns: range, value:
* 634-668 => 391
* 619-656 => 379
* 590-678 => 374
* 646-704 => 394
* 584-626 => 361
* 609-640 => 348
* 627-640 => 394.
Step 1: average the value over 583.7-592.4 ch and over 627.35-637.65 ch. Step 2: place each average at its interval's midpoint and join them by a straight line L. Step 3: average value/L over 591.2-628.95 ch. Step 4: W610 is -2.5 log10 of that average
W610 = 0.177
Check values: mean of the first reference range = 430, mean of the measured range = 350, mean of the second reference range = 393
